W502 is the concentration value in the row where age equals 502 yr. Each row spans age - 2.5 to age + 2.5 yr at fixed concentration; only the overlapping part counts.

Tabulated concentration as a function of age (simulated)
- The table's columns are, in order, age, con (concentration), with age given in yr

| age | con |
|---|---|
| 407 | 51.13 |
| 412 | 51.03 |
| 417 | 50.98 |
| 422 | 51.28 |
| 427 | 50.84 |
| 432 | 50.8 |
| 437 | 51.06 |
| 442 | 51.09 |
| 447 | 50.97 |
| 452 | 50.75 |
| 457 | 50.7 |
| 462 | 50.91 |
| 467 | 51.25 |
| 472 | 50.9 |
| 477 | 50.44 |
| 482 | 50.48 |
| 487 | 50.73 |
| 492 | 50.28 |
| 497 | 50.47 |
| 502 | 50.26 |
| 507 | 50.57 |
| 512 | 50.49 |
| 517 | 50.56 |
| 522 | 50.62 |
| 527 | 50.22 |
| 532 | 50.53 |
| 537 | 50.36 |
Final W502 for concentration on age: 50.26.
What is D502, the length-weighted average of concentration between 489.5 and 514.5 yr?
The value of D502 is 50.4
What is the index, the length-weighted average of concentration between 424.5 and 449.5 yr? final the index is 51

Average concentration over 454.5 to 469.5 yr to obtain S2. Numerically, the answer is 51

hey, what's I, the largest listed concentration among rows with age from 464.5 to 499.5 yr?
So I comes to 51.25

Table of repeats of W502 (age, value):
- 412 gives 51.03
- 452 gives 50.75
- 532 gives 50.53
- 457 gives 50.7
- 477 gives 50.44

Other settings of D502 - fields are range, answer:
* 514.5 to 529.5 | 50.5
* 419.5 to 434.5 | 51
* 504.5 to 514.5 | 50.5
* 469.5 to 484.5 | 50.6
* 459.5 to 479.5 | 50.9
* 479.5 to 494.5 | 50.5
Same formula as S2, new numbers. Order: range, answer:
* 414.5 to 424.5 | 51.1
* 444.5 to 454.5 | 50.9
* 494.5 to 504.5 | 50.4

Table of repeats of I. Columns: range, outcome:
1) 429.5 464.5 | 51.09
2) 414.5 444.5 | 51.28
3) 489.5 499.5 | 50.47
